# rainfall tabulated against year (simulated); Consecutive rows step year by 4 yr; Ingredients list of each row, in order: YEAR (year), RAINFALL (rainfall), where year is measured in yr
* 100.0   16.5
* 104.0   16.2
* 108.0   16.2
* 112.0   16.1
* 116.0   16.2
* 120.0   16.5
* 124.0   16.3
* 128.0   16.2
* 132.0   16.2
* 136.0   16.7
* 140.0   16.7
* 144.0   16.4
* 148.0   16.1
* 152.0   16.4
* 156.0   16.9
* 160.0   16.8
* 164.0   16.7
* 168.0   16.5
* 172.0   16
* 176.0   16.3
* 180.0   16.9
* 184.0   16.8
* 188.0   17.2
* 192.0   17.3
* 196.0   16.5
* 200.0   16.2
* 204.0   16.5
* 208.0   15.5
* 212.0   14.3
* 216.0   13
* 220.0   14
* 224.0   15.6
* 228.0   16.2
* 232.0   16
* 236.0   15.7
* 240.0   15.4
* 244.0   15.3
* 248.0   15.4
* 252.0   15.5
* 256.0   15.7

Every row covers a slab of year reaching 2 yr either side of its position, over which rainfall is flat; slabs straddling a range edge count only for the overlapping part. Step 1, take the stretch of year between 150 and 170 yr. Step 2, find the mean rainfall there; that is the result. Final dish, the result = 16.7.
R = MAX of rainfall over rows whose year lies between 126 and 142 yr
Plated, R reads 16.7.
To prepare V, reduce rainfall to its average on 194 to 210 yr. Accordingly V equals 16.2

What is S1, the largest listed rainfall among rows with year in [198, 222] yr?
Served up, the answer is 16.5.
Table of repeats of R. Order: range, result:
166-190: 17.2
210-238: 16.2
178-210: 17.3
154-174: 16.9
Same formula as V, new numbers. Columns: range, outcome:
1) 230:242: 15.7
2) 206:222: 14.2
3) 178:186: 16.9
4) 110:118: 16.1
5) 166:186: 16.5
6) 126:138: 16.4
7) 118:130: 16.3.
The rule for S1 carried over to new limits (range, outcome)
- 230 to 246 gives 16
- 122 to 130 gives 16.3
